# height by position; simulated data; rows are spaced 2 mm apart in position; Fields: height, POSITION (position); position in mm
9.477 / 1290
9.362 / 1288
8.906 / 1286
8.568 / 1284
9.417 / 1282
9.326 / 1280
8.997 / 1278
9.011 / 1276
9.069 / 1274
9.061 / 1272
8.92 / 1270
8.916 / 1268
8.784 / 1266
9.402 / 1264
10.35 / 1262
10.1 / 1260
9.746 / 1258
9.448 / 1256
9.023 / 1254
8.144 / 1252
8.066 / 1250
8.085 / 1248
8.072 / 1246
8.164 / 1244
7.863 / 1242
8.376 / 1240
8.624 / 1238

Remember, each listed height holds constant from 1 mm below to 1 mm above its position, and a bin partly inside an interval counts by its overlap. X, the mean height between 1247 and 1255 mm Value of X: 8.33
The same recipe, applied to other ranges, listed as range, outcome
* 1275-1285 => 9.06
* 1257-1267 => 9.68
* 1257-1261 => 9.92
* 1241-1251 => 8.05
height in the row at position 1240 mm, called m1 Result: 8.376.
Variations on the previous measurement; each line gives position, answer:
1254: 9.023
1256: 9.448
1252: 8.144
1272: 9.061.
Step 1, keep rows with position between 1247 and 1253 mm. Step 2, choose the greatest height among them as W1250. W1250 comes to 8.144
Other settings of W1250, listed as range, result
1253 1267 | 10.35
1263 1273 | 9.402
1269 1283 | 9.417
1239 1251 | 8.376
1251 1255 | 9.023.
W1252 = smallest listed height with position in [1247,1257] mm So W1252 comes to 8.066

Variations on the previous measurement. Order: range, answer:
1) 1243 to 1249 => 8.072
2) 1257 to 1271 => 8.784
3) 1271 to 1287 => 8.568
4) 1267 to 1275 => 8.916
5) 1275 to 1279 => 8.997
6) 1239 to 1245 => 7.863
